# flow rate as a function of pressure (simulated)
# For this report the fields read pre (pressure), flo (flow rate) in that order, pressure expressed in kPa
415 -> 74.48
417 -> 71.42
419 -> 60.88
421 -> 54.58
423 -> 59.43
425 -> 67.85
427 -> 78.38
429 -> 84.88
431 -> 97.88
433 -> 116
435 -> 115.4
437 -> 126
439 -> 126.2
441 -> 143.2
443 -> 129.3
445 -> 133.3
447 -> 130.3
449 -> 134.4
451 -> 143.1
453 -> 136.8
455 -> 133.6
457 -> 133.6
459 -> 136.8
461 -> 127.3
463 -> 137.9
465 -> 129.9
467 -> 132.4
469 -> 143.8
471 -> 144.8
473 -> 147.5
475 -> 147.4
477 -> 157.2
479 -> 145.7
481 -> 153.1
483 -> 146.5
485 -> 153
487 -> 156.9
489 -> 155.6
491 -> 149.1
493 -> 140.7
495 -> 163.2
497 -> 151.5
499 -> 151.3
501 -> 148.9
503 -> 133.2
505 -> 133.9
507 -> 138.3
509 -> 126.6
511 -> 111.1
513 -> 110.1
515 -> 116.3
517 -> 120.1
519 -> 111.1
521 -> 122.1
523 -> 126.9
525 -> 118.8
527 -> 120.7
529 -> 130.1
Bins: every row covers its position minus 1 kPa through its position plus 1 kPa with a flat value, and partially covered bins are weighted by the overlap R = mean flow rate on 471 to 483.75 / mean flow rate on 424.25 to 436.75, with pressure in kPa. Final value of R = 1.56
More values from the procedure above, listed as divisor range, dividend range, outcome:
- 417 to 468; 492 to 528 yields 1.14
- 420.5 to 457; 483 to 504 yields 1.33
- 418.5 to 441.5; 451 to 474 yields 1.46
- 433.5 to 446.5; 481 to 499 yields 1.18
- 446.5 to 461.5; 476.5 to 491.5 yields 1.13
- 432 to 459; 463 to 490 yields 1.12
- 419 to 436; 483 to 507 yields 1.79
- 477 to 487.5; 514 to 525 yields 0.79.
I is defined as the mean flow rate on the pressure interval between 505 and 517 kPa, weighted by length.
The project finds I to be 122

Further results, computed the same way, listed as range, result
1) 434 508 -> 141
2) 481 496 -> 152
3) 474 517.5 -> 142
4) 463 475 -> 140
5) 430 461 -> 129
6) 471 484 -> 149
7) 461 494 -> 146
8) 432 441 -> 123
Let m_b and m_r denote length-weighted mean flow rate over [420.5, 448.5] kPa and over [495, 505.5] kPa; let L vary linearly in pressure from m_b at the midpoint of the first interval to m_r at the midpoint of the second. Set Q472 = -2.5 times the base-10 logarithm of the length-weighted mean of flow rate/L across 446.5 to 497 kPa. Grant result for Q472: -0.12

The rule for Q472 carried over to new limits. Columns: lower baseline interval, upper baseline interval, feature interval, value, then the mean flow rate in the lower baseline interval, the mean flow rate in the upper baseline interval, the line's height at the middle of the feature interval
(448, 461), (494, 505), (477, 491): -0.06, 136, 148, 144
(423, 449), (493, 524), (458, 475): -0.16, 111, 131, 120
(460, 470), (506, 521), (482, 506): -0.19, 134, 119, 125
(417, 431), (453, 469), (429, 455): -0.24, 70.1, 134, 101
